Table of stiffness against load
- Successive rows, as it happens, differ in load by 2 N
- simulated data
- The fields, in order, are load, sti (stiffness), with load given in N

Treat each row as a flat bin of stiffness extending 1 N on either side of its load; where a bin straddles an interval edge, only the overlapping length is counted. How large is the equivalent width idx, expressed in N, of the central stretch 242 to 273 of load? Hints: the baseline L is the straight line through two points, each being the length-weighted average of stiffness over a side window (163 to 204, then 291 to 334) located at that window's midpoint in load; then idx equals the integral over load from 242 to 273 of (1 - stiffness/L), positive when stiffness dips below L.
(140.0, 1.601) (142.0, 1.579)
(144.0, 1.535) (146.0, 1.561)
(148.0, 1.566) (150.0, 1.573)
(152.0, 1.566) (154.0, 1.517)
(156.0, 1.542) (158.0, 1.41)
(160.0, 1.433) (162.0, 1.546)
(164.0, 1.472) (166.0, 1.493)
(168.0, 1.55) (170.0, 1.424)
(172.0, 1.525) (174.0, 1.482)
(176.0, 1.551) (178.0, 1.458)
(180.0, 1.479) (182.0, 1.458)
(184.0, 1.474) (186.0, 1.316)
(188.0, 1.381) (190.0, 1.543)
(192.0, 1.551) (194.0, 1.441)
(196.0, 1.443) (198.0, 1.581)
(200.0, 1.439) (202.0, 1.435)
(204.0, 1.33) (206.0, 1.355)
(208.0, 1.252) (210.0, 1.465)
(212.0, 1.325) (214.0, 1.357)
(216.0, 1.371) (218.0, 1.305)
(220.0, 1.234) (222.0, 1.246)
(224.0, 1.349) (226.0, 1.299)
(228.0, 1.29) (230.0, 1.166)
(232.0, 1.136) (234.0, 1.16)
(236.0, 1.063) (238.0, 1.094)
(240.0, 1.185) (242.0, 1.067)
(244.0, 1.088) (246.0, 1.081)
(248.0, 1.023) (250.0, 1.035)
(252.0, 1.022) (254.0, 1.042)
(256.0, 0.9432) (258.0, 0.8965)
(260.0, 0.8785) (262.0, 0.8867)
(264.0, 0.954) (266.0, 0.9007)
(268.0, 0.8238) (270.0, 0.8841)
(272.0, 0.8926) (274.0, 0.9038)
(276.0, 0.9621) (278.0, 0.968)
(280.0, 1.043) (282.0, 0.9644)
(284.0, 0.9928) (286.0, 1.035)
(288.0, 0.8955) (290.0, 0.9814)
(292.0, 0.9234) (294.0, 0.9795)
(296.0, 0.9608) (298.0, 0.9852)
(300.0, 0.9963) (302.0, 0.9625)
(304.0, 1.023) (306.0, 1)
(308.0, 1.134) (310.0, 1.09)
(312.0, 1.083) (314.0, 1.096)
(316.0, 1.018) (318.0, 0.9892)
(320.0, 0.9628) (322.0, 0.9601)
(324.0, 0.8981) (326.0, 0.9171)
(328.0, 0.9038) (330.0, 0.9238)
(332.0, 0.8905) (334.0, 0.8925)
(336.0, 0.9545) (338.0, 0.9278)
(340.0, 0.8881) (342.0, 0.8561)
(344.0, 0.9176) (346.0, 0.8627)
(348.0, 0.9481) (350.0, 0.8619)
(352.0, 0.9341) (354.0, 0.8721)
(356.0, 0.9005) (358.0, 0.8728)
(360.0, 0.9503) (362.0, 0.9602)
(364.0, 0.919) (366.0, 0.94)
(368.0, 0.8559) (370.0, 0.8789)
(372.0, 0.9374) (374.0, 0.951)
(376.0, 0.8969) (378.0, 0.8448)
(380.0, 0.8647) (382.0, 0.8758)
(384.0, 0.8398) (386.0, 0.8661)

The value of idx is 6.05 N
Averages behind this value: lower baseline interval 1.47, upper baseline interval 0.983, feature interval 0.96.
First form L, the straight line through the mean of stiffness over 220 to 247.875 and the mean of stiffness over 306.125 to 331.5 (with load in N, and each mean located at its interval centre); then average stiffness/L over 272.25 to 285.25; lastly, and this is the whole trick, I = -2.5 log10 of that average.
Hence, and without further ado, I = 0.115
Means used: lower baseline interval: 1.17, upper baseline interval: 0.996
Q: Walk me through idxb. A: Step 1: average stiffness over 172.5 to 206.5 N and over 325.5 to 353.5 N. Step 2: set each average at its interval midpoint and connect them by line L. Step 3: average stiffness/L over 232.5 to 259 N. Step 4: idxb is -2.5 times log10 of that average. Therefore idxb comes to 0.18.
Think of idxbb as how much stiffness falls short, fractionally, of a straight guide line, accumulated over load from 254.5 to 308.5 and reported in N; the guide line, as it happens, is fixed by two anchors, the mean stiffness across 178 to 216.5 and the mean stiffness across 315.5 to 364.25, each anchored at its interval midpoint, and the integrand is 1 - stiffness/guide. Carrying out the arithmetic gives 8.0 N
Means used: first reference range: 1.42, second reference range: 0.918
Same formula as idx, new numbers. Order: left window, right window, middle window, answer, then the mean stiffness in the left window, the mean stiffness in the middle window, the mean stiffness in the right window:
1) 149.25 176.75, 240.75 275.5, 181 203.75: -2.0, 1.5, 1.46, 0.962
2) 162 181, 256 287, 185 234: -2.8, 1.5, 1.35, 0.933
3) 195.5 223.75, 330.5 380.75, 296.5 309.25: 0.6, 1.37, 1.02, 0.904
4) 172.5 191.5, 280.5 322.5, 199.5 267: 5.7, 1.46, 1.16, 1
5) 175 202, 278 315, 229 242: 1.4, 1.47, 1.13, 1.01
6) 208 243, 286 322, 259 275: 3.2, 1.24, 0.891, 1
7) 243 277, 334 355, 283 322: -3.2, 0.954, 1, 0.902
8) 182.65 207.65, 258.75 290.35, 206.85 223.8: -0.2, 1.44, 1.32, 0.934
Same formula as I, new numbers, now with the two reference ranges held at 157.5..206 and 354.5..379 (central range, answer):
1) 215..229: 0.04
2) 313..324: 0.06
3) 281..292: 0.19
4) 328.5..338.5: 0.10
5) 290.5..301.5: 0.16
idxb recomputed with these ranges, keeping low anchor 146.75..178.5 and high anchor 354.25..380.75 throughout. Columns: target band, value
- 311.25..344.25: 0.09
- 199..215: 0.01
